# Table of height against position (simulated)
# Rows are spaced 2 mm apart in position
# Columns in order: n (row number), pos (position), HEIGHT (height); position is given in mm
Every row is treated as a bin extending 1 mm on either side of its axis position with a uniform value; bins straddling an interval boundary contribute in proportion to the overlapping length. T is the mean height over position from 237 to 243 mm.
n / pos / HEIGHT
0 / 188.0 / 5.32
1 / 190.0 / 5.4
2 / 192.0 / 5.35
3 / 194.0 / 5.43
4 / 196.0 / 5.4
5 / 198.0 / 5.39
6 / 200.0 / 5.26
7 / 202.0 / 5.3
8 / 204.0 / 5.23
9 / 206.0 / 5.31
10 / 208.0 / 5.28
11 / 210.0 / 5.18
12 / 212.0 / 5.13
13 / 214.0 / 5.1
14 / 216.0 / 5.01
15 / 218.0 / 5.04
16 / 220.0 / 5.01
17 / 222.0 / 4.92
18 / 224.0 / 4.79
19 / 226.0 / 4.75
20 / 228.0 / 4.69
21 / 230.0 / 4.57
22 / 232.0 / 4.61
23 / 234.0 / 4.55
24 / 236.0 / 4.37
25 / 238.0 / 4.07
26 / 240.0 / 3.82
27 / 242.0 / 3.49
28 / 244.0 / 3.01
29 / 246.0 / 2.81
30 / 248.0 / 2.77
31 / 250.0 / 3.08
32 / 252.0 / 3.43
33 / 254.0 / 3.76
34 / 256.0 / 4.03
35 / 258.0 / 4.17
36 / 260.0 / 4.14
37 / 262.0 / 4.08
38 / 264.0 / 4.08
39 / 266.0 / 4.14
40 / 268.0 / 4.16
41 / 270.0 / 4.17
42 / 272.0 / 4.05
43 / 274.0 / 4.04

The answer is 3.79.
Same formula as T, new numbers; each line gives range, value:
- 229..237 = 4.53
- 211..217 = 5.08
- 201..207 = 5.28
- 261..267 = 4.1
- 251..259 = 3.85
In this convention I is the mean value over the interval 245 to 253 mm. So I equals 3.02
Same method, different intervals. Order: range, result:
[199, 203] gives 5.28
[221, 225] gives 4.86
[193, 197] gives 5.42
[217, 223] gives 4.99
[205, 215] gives 5.2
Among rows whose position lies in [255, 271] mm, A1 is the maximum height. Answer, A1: 4.17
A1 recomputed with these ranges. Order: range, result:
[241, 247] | 3.49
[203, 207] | 5.31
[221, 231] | 4.92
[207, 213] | 5.28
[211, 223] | 5.13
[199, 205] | 5.3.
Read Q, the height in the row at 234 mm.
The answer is 4.55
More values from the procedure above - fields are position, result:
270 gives 4.17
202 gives 5.3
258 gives 4.17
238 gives 4.07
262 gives 4.08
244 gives 3.01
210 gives 5.18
